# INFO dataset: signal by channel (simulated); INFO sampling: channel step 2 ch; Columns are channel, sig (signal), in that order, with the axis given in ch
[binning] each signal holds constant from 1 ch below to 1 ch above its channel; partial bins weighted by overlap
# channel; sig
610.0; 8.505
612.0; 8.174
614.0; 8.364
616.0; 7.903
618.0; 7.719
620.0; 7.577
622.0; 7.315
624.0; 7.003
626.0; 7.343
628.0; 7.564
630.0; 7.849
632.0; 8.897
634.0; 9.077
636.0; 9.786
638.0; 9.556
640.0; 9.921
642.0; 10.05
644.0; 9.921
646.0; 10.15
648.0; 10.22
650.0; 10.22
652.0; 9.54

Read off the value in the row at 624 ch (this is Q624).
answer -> 7.003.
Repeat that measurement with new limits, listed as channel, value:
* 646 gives 10.15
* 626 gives 7.343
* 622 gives 7.315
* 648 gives 10.22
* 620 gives 7.577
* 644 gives 9.921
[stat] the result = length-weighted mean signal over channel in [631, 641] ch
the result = 9.45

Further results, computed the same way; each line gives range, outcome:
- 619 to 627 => 7.31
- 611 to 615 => 8.27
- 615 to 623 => 7.63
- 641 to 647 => 10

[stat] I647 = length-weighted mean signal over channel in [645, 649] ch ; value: 10.2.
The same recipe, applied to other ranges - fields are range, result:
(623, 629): 7.3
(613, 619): 8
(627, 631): 7.71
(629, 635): 8.61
